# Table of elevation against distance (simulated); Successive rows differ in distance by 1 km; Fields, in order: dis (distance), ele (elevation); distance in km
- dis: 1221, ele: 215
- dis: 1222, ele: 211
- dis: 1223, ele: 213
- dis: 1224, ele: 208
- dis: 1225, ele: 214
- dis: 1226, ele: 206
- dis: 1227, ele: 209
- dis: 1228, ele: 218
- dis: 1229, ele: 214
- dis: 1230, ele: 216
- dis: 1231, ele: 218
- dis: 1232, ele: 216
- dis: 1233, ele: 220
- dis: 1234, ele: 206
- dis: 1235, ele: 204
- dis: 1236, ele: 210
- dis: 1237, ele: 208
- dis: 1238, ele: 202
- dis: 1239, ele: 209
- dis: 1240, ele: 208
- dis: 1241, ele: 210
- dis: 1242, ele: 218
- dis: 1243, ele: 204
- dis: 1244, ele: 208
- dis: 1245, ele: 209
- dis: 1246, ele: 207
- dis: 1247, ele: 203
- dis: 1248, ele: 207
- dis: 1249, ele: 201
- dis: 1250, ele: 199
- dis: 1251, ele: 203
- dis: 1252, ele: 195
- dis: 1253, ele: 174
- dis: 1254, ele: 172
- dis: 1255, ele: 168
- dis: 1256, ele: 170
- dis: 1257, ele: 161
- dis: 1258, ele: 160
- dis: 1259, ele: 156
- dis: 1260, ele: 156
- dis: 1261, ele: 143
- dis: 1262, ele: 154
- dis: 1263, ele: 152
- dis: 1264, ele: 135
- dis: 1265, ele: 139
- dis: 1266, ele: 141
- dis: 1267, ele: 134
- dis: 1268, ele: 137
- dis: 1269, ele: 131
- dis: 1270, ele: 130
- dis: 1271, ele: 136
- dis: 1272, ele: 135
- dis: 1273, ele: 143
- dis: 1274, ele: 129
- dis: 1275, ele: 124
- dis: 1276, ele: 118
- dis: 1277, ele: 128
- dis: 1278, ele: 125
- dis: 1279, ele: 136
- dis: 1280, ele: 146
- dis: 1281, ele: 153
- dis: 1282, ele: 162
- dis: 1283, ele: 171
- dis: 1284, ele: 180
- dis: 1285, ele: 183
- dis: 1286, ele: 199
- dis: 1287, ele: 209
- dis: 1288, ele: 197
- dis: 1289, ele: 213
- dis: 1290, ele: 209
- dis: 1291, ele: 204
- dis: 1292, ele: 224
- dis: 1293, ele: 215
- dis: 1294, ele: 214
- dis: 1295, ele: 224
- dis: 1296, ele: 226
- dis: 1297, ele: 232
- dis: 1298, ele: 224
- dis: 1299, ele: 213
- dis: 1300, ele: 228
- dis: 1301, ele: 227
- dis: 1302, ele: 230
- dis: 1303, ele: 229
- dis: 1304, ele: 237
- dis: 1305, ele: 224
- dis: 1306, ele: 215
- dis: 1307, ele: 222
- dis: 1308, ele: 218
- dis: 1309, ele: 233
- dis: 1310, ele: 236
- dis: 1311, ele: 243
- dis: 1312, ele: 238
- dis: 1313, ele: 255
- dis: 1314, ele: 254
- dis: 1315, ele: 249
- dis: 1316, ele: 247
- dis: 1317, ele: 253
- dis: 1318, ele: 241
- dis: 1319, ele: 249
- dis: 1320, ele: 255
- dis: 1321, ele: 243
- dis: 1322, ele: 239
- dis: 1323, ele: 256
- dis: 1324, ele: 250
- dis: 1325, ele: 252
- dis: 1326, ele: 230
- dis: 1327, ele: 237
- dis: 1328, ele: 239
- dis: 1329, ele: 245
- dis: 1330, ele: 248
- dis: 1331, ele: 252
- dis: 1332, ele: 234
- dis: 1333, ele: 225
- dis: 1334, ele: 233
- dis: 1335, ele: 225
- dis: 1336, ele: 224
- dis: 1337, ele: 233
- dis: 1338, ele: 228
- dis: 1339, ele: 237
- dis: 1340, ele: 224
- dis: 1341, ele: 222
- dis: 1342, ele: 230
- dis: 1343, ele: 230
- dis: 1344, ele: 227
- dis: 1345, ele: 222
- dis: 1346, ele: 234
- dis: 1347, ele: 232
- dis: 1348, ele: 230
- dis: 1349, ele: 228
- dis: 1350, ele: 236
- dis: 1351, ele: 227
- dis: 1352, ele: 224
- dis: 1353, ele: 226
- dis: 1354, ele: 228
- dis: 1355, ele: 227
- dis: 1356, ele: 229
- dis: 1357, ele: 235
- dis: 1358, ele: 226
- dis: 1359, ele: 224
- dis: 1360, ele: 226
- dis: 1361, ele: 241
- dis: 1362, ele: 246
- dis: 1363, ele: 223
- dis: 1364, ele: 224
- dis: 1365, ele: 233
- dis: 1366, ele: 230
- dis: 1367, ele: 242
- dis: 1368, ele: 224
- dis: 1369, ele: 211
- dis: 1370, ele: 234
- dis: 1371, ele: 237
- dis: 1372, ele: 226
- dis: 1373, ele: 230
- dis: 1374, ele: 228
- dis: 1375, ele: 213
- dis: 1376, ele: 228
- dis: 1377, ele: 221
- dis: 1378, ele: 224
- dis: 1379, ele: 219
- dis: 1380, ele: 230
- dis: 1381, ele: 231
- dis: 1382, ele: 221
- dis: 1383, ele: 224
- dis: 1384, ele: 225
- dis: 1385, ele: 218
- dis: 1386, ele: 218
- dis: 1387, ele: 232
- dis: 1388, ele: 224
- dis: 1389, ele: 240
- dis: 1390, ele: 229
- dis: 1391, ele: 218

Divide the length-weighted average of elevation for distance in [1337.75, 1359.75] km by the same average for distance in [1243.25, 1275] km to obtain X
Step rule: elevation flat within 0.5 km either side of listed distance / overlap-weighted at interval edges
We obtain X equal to 1.39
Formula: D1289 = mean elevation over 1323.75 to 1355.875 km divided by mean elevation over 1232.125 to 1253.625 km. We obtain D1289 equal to 1.13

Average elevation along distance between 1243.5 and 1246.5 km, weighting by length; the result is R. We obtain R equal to 208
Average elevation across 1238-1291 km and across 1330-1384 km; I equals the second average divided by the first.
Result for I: 1.3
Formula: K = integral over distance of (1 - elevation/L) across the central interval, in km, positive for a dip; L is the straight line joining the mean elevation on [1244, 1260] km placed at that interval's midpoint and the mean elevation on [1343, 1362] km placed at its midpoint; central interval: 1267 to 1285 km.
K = 5.0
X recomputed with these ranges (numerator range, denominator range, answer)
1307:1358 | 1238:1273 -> 1.37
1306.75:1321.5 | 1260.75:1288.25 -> 1.63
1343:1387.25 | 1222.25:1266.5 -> 1.19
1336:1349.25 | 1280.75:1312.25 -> 1.07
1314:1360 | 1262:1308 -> 1.31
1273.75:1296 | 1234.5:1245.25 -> 0.85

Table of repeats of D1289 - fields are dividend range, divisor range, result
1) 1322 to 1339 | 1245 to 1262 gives 1.32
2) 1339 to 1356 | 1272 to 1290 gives 1.42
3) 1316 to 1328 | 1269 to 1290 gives 1.57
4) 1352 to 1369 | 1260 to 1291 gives 1.49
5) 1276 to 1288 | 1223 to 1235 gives 0.76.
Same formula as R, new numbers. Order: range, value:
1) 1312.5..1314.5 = 254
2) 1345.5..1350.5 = 232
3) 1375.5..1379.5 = 223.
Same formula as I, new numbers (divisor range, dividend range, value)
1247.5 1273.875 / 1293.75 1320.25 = 1.48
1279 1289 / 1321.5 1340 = 1.34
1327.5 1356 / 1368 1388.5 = 0.97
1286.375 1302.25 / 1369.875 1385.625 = 1.03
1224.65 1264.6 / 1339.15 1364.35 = 1.18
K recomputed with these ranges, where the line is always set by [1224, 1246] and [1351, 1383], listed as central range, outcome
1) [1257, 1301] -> 9.55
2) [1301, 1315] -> -0.87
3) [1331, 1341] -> -0.28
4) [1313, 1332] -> -2.10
